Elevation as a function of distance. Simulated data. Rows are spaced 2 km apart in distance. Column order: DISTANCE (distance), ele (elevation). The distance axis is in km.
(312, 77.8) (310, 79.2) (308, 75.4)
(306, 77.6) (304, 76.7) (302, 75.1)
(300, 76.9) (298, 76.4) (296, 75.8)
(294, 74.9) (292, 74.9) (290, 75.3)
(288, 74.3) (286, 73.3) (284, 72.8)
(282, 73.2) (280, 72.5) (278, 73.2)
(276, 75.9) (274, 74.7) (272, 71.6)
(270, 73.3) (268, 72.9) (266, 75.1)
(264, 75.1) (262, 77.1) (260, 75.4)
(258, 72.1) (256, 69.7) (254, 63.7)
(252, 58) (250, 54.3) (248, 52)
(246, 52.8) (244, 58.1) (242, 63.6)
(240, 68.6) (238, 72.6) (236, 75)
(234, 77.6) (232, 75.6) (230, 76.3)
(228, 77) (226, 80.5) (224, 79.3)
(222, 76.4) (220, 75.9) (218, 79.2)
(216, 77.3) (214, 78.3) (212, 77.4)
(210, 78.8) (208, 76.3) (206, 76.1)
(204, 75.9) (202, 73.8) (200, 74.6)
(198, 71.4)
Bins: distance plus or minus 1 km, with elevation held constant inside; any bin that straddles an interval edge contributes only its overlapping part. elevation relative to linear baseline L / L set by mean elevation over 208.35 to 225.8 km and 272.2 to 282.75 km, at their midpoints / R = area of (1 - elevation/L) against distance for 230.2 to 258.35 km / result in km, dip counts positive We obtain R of 3.9 km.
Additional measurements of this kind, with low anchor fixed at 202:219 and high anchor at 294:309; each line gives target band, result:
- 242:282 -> 4.3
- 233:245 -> 1.2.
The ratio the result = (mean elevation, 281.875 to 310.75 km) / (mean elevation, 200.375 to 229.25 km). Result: 0.98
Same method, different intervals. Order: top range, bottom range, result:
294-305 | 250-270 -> 1.08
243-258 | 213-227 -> 0.76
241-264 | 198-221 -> 0.84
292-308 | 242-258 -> 1.28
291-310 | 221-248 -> 1.07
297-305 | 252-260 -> 1.12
